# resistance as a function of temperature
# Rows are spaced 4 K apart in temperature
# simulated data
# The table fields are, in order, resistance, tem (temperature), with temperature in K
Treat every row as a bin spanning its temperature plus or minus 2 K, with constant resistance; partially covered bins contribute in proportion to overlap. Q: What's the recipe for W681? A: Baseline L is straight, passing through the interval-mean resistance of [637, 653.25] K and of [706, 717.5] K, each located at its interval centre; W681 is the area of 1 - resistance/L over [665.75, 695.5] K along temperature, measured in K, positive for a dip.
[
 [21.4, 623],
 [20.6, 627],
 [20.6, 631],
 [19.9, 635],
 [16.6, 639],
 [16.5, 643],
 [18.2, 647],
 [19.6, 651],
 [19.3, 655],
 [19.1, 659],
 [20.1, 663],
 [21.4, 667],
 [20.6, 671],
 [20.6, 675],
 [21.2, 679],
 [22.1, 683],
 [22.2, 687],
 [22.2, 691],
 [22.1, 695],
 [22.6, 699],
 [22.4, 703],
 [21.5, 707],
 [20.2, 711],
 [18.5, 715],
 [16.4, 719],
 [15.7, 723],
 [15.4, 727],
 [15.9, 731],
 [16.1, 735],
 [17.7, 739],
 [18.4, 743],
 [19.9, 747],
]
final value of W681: -4.2 K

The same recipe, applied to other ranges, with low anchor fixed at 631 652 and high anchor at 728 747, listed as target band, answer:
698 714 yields -3.47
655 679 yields -3.07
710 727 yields 0.17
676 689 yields -2.82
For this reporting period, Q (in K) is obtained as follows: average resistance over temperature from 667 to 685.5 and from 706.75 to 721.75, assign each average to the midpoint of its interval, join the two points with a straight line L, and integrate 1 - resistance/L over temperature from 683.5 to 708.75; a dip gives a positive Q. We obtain -2.9 K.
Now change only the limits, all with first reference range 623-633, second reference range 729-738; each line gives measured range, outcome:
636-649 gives 1.8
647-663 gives 0.2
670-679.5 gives -1.0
